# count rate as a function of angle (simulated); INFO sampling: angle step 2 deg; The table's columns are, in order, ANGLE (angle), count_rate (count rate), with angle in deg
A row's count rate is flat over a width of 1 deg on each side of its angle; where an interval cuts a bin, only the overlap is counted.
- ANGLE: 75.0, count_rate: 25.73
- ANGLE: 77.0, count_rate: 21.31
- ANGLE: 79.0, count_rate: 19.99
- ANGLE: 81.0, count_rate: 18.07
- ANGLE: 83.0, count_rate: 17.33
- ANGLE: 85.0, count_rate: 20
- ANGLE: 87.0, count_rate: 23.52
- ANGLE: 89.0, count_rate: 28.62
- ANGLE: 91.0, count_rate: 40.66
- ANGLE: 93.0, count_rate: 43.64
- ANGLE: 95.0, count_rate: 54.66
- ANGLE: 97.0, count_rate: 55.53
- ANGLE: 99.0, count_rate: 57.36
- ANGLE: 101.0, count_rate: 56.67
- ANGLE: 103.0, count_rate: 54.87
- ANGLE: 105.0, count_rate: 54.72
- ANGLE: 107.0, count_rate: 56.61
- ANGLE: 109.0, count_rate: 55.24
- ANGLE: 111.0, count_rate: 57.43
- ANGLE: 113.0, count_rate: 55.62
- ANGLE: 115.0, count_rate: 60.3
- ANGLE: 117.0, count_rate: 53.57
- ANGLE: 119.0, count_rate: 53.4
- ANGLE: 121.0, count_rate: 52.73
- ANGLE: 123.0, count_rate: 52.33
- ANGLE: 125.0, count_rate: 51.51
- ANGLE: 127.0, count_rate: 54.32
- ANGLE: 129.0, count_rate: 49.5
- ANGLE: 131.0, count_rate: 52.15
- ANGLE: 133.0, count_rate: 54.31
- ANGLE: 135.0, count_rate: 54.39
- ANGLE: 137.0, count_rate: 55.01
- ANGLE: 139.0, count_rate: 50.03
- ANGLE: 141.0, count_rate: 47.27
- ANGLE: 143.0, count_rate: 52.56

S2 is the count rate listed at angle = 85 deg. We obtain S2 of 20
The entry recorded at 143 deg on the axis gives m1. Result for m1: 52.56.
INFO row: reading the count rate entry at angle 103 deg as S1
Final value 54.87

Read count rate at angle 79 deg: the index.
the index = 19.99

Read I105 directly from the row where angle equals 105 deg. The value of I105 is 54.72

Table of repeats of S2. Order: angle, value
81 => 18.07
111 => 57.43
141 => 47.27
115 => 60.3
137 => 55.01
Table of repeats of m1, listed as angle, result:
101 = 56.67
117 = 53.57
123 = 52.33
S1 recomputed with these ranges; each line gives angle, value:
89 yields 28.62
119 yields 53.4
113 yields 55.62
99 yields 57.36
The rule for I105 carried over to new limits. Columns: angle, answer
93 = 43.64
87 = 23.52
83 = 17.33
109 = 55.24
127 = 54.32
